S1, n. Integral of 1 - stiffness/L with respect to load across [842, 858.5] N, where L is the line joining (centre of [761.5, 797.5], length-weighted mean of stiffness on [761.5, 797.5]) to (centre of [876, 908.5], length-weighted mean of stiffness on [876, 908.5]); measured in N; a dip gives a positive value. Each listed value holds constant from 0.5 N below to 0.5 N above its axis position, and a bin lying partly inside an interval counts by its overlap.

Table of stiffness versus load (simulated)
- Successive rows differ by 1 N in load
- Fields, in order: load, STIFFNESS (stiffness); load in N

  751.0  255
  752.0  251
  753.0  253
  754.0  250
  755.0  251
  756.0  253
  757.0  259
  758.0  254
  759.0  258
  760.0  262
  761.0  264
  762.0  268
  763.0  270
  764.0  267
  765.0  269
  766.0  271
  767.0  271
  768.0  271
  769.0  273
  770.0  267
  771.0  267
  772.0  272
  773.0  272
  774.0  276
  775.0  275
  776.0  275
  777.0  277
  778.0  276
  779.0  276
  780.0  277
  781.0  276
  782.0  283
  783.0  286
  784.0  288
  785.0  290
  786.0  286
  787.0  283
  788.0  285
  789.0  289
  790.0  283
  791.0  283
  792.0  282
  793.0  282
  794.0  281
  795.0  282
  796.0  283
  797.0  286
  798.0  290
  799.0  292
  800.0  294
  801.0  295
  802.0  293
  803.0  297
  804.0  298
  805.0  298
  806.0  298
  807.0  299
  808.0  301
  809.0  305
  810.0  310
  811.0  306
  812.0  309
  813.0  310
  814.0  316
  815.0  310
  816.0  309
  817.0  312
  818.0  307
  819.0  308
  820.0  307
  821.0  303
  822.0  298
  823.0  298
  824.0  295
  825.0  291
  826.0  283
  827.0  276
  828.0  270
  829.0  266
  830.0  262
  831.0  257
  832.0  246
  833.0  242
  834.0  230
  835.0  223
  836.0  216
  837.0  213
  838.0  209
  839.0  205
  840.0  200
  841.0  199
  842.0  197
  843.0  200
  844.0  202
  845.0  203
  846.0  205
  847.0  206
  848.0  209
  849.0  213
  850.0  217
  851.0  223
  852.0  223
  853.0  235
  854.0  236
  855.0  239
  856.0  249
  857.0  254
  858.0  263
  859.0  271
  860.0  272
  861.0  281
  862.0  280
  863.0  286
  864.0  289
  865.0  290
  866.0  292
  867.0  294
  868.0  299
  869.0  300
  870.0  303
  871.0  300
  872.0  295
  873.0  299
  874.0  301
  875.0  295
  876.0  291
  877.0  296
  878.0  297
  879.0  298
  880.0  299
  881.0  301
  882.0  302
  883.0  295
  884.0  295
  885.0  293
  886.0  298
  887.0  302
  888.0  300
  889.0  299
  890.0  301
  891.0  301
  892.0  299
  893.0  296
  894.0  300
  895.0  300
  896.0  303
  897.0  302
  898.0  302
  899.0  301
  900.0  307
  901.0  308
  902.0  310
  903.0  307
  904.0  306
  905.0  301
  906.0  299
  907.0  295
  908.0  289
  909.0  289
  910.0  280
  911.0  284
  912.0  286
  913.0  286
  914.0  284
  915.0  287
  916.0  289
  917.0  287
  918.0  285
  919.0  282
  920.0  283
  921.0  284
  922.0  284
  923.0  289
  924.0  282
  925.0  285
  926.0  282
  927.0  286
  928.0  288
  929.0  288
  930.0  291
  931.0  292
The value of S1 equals 3.9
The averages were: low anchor 278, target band 223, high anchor 300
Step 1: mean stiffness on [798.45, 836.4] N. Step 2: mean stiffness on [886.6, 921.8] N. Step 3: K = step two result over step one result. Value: 1.03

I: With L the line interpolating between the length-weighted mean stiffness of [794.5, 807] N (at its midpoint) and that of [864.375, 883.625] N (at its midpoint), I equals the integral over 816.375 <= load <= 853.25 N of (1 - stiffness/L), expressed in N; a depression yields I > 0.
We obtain 6.2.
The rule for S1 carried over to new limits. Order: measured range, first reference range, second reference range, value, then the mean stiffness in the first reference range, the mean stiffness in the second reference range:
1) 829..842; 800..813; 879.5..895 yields 3.2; 301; 299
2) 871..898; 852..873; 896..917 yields -1.2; 276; 296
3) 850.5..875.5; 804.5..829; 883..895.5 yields 2.0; 300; 299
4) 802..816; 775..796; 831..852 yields -2.8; 282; 214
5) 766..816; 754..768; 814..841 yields -4.3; 263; 266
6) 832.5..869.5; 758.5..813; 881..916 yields 6.6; 283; 297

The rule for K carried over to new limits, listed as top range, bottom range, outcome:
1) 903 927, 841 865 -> 1.21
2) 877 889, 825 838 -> 1.20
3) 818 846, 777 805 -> 0.87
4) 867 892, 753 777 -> 1.12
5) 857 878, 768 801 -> 1.03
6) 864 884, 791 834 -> 1.02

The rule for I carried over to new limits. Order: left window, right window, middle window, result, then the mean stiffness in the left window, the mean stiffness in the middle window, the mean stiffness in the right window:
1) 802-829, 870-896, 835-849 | 4.37 N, 300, 206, 298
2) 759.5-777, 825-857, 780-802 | -2.43 N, 270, 286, 229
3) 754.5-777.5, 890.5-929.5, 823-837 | 1.02 N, 267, 258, 293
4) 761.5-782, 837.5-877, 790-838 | -3.98 N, 273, 285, 252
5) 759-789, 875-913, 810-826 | -1.21 N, 275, 305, 298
